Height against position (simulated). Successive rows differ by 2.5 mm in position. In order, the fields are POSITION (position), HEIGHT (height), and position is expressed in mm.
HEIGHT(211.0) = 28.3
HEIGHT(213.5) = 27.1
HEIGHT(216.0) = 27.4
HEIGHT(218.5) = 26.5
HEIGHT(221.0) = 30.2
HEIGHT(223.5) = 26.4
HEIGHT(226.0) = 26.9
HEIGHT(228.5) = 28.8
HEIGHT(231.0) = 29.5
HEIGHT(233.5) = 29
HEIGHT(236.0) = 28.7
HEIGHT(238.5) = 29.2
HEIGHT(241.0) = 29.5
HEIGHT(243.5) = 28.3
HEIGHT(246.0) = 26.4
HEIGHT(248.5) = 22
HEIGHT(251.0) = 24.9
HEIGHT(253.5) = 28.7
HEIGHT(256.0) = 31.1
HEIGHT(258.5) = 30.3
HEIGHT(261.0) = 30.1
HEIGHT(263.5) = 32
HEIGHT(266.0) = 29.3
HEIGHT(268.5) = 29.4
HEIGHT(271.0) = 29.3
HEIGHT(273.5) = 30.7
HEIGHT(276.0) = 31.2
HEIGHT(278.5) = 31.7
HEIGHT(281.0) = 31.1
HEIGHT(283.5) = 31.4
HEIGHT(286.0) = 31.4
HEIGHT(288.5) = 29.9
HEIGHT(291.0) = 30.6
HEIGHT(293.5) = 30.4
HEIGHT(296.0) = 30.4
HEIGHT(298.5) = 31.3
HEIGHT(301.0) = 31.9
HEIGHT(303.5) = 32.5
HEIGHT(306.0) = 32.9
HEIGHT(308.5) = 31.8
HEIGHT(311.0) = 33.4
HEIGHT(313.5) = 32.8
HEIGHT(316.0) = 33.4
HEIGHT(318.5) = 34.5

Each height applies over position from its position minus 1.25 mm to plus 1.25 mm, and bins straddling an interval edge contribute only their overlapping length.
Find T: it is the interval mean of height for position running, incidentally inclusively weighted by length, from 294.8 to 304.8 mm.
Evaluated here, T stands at 31.5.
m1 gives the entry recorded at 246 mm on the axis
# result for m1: 26.4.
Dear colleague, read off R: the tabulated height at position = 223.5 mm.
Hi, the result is 26.4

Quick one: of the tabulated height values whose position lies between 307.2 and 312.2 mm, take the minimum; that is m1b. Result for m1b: 31.8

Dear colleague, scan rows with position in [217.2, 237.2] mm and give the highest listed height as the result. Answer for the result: 30.2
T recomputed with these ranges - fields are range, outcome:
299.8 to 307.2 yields 32.4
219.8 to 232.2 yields 28.3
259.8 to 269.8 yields 30.2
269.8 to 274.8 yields 30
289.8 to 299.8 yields 30.7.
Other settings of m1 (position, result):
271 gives 29.3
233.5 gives 29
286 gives 31.4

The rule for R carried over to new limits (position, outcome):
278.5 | 31.7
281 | 31.1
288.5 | 29.9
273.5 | 30.7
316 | 33.4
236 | 28.7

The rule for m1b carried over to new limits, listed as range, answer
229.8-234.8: 29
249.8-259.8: 24.9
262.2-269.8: 29.3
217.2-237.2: 26.4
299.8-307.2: 31.9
